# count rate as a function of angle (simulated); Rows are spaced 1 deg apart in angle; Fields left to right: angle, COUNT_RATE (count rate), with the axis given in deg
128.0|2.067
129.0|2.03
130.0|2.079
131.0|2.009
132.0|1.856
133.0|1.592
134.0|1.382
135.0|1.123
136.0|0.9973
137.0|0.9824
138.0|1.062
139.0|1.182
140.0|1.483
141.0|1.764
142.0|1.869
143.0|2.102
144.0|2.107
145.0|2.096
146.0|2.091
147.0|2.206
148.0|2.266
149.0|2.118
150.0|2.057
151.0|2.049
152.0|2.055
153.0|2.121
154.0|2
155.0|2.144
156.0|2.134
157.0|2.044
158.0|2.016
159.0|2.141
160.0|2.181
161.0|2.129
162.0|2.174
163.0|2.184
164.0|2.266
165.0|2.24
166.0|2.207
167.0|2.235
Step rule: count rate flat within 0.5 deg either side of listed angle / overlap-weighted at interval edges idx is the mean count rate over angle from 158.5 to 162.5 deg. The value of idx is 2.16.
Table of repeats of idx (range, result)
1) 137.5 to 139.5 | 1.12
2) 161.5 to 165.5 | 2.22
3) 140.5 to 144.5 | 1.96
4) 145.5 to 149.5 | 2.17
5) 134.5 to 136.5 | 1.06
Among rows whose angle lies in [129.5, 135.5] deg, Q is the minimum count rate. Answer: 1.123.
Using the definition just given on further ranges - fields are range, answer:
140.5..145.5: 1.764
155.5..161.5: 2.016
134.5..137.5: 0.9824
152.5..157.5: 2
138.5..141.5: 1.182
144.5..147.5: 2.091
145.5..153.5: 2.049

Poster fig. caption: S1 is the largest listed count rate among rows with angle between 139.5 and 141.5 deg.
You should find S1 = 1.764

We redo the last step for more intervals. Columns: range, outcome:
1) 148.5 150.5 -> 2.118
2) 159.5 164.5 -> 2.266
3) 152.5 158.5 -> 2.144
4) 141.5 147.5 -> 2.206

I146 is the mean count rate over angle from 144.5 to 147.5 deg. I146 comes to 2.13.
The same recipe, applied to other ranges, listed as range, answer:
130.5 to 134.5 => 1.71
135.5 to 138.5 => 1.01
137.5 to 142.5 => 1.47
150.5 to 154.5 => 2.06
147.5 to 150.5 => 2.15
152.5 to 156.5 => 2.1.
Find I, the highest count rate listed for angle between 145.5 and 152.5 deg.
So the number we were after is 2.266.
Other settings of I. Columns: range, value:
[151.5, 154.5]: 2.121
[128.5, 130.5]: 2.079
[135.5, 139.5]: 1.182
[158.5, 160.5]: 2.181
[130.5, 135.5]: 2.009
